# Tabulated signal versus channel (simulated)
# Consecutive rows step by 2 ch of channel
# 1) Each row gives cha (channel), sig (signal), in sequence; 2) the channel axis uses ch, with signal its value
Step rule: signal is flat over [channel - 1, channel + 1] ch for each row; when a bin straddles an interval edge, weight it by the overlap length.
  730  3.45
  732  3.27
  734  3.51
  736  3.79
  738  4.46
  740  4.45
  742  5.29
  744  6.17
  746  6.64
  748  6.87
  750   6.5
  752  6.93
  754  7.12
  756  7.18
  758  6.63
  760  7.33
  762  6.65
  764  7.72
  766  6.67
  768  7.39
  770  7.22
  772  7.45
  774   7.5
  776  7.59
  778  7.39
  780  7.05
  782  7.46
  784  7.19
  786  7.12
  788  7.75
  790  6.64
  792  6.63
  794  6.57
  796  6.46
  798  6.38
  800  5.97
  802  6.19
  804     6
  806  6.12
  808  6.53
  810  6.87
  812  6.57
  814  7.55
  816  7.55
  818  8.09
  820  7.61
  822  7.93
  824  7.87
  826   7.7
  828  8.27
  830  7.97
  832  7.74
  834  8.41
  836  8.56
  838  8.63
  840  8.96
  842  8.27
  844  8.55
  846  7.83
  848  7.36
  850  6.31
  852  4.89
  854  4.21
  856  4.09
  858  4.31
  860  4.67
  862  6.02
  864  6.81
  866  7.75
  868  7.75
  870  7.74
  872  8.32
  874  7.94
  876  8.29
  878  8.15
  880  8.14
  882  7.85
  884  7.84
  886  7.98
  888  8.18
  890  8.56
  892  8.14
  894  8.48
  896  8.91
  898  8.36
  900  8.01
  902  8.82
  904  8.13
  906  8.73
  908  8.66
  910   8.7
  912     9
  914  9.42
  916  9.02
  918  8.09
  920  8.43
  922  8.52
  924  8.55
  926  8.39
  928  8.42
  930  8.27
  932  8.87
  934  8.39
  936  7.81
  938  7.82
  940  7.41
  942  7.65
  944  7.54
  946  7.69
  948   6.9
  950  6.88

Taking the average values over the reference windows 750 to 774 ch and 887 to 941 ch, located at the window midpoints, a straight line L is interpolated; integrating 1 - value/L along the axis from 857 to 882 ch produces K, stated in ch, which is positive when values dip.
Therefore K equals 2.73 ch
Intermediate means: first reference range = 7.11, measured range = 7.19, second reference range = 8.45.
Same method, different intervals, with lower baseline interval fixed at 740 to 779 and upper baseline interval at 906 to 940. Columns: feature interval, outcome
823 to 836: -0.78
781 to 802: 1.22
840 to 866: 5.06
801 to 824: 1.18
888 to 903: -0.41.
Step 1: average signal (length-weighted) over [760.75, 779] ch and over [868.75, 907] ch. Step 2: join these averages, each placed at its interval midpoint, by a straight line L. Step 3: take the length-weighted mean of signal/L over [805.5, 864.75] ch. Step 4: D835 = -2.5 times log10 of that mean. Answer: 0.104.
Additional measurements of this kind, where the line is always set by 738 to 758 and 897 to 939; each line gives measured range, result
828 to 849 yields -0.11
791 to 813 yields 0.10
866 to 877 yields -0.01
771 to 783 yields -0.12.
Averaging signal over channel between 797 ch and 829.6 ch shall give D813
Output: 7.09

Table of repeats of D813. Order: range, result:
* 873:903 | 8.24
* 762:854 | 7.26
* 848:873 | 6.12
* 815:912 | 7.68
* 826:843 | 8.31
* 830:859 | 7.04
